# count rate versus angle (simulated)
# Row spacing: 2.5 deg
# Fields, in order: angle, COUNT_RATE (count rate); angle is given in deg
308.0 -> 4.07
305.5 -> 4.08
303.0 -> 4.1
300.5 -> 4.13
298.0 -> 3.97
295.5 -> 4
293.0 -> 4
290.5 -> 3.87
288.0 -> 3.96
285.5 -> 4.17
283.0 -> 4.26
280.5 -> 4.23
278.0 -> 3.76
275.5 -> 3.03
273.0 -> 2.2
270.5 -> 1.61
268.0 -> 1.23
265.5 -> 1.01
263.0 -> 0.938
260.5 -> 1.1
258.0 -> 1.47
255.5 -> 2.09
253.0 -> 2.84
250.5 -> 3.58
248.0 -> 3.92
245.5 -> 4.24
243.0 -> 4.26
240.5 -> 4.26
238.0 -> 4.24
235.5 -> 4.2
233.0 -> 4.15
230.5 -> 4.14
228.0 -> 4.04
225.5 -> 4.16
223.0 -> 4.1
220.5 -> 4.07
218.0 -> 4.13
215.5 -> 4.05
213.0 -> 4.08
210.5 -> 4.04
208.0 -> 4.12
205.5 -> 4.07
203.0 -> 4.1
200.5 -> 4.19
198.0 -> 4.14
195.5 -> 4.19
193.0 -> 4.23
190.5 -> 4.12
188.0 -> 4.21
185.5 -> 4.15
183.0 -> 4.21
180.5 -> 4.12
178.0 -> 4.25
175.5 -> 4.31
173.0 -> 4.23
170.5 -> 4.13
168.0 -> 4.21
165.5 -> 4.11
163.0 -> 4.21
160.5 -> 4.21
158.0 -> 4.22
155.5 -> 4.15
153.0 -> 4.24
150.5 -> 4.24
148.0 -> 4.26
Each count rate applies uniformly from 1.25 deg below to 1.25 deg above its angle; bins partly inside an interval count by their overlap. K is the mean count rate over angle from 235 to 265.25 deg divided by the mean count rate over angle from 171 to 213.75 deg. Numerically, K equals 0.7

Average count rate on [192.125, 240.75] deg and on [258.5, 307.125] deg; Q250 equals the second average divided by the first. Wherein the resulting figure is 0.76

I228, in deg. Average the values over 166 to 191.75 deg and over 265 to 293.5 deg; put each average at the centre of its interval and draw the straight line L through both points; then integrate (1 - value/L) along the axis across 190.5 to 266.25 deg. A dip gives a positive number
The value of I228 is 1.6 deg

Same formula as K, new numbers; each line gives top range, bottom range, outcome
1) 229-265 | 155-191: 0.76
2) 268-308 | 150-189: 0.86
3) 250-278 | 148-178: 0.46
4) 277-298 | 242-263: 1.44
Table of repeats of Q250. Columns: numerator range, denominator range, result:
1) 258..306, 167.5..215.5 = 0.74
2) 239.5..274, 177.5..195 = 0.59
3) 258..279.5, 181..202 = 0.45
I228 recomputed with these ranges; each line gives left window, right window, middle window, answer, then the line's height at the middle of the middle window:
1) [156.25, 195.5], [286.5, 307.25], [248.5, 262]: 5.9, 4.08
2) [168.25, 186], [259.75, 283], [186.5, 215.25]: -3.3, 3.71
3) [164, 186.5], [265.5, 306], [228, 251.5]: -2.2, 3.76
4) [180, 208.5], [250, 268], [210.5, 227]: -4.4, 3.24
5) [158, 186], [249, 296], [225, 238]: -3.0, 3.37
